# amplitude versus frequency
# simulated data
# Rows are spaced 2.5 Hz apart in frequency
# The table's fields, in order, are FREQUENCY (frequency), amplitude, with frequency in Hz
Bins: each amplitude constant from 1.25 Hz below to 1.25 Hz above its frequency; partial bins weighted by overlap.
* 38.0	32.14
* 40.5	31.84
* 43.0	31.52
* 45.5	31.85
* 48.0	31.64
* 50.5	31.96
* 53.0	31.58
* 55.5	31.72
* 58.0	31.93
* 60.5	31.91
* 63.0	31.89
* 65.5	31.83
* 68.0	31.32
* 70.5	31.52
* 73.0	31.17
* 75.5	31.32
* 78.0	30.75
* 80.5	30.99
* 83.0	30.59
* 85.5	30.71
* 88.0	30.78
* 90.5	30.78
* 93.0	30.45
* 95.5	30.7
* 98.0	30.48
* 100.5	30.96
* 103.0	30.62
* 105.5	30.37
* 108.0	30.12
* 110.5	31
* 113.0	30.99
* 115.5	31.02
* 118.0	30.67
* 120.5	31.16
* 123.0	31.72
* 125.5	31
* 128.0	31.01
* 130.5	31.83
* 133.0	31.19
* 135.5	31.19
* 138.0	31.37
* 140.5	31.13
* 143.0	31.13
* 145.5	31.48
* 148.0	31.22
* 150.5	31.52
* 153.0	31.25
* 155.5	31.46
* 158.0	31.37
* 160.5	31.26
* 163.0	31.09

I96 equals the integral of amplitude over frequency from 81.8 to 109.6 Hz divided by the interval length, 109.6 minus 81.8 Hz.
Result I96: 30.6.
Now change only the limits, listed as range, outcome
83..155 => 31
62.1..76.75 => 31.5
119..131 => 31.3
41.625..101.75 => 31.3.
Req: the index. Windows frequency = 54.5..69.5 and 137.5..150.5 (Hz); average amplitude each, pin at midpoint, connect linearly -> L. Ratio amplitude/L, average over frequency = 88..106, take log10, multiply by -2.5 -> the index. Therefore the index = 0.032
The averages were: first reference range 31.8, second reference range 31.3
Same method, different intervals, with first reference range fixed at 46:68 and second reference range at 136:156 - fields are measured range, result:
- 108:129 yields 0.015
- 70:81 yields 0.019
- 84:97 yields 0.032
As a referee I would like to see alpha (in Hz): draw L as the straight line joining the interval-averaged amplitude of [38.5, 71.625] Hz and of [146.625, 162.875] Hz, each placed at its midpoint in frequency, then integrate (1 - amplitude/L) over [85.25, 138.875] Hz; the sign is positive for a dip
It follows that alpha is 1.00 Hz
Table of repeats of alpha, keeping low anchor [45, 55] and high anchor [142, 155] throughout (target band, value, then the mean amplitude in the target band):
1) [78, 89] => 0.3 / 30.8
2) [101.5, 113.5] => 0.3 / 30.6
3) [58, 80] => 0.1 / 31.5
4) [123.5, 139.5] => 0.1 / 31.3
